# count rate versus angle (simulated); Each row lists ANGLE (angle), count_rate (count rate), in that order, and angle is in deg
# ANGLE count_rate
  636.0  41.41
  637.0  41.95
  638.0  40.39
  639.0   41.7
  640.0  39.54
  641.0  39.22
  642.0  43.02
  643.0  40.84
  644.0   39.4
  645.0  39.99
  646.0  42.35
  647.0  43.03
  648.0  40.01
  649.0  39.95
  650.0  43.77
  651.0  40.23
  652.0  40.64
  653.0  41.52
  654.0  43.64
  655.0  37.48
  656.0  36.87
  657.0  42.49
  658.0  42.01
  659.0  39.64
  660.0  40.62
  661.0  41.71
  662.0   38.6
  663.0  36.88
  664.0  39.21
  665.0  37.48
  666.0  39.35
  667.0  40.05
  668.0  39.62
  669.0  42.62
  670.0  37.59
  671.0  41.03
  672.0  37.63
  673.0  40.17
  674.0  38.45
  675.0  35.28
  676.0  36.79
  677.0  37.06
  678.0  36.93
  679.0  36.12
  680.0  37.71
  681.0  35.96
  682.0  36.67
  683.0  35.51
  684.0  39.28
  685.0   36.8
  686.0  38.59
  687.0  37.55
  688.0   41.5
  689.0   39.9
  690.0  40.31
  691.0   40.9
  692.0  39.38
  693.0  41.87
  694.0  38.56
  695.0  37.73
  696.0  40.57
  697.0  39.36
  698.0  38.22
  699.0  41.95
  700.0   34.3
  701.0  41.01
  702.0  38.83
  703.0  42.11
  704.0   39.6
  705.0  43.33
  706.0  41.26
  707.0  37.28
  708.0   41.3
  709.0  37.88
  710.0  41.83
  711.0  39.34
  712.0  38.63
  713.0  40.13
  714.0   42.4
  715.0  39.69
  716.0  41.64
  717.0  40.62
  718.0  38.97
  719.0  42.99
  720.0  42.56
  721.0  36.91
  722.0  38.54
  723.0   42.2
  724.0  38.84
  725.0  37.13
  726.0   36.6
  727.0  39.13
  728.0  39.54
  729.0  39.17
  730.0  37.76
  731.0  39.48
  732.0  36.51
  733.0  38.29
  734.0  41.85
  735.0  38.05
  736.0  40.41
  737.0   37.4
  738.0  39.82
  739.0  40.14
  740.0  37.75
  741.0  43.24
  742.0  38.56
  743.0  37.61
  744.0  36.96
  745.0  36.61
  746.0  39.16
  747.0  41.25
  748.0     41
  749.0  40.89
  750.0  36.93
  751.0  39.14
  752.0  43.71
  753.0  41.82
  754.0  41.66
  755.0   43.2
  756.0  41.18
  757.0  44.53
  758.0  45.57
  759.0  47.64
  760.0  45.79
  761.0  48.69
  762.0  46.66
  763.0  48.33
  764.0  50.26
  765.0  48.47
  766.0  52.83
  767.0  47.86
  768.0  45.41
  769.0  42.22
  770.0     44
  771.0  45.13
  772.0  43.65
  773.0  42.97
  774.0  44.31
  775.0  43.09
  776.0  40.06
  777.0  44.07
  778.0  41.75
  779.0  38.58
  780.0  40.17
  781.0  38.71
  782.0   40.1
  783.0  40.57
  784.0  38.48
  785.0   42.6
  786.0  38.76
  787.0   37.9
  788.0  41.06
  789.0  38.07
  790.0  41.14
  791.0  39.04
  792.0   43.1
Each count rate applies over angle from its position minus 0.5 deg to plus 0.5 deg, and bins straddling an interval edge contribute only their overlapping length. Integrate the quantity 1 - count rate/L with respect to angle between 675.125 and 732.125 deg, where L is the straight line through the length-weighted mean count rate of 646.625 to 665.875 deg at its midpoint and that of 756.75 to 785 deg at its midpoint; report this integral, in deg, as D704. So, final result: 3.7 deg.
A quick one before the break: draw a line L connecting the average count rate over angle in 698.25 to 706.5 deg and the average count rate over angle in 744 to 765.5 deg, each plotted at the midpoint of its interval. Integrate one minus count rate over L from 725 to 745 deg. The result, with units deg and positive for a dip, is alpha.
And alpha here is 1.6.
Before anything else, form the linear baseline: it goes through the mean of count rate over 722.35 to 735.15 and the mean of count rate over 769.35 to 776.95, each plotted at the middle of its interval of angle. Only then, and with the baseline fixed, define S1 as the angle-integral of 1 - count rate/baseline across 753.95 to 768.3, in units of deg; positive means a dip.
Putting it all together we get -1.6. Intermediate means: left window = 38.8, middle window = 46.7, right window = 43.3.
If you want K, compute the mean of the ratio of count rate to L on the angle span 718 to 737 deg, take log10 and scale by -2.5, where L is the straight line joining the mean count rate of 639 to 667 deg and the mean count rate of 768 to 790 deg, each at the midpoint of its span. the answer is 0.048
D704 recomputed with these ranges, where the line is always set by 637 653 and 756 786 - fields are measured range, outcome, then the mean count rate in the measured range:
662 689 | 2.3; 38.2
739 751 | 1.2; 39.1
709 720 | 0.5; 40.6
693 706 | 0.8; 39.8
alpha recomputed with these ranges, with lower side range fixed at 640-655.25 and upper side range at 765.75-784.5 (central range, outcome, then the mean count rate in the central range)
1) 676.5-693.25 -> 1.3 deg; 38.3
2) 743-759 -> 0.5 deg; 41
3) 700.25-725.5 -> 1.0 deg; 40.1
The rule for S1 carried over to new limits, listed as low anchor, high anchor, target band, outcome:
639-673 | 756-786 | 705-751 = 3.4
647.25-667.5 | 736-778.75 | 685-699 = 0.5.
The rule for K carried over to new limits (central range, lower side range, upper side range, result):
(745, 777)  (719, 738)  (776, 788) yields -0.11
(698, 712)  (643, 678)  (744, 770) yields 0.05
